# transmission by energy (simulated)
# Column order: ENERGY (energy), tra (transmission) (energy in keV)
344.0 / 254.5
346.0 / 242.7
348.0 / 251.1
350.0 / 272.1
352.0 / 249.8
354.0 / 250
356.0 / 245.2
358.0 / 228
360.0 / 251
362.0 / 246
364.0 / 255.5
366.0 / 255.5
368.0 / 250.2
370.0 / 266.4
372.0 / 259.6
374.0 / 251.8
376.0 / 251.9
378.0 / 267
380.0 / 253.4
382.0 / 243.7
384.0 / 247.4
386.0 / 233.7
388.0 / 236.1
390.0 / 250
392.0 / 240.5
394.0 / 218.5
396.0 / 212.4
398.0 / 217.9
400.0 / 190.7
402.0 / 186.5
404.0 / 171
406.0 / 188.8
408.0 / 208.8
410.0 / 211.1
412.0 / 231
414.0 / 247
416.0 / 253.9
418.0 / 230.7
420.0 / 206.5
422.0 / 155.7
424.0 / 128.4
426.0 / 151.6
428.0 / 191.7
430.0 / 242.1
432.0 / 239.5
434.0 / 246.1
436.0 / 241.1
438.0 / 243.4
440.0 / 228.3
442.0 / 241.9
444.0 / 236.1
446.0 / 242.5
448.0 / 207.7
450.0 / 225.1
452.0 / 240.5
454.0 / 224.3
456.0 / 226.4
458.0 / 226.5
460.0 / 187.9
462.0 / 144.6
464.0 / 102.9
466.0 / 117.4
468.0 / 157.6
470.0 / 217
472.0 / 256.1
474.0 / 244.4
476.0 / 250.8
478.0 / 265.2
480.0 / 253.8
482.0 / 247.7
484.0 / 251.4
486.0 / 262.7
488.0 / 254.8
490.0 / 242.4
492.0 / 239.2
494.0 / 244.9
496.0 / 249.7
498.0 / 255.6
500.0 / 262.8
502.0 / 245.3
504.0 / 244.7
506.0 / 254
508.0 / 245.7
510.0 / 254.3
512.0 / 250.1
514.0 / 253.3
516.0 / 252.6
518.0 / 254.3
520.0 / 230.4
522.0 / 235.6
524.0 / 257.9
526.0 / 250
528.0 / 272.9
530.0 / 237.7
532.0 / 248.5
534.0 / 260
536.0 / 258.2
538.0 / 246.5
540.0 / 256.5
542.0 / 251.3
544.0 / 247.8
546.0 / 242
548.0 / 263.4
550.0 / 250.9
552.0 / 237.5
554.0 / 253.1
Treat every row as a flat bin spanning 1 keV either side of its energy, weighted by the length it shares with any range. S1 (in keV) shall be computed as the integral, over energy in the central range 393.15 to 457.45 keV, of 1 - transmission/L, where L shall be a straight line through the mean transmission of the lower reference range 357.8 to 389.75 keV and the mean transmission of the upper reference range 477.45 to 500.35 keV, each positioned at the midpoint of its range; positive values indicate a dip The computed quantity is 9.2 keV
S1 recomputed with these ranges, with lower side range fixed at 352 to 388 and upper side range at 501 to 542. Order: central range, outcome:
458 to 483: 4.6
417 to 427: 3.0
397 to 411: 3.0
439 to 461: 2.1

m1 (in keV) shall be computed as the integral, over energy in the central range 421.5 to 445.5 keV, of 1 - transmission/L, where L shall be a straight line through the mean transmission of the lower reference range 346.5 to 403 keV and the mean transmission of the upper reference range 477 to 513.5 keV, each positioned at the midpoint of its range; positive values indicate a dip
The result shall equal 3.2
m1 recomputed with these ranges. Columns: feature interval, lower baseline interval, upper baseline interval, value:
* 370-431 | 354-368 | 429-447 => 5.9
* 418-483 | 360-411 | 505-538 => 7.8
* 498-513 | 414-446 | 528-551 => -0.6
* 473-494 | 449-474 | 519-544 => -3.8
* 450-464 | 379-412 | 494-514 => 2.1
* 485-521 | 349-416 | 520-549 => -0.2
